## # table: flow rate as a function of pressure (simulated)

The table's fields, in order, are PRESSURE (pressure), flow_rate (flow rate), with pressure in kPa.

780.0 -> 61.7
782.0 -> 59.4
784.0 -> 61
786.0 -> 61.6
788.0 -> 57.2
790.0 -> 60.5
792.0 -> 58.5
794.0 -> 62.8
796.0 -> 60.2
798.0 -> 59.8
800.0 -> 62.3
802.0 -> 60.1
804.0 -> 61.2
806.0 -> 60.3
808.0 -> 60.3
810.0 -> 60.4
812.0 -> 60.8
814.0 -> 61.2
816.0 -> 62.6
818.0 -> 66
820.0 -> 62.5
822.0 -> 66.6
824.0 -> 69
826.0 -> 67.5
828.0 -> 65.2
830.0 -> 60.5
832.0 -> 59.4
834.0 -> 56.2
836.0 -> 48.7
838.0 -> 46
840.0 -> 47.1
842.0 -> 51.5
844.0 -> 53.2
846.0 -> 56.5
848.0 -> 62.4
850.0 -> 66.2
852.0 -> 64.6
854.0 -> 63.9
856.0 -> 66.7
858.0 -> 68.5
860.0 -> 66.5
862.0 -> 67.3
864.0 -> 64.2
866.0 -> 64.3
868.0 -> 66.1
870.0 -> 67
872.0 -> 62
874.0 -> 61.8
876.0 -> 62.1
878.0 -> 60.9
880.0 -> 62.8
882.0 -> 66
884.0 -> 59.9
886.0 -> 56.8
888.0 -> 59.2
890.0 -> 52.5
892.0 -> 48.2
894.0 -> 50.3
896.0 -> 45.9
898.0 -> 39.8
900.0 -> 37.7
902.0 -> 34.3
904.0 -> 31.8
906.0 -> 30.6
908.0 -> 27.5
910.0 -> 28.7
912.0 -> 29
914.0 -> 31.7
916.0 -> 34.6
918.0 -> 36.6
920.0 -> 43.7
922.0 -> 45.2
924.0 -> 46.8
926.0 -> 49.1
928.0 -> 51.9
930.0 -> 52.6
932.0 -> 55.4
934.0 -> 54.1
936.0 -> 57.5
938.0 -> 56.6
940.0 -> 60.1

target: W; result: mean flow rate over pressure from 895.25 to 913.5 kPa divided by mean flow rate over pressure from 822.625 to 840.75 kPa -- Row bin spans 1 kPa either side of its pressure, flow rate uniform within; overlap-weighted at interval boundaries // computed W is 0.6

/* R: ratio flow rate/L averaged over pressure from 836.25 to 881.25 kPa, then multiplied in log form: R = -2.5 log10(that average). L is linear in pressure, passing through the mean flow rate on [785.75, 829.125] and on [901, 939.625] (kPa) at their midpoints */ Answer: -0.16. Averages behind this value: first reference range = 62.1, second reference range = 42.3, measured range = 61.2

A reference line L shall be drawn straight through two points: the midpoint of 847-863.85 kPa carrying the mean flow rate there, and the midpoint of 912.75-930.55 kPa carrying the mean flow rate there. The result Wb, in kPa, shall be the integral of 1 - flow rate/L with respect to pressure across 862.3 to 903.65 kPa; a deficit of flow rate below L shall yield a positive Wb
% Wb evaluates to 0.59 kPa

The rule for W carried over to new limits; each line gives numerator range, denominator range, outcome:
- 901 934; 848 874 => 0.61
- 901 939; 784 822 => 0.69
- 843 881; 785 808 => 1.05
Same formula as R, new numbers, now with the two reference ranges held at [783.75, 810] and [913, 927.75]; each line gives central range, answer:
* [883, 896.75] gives -0.15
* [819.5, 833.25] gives -0.15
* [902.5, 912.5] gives 0.41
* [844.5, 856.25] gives -0.20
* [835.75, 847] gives 0.06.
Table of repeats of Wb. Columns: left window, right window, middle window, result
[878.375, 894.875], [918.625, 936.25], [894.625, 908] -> 4.5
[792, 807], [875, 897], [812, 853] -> -0.3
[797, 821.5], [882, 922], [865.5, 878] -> -4.0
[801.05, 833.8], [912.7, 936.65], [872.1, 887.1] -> -2.4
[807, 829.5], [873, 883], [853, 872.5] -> -0.9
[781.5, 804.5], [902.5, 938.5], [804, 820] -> -1.1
